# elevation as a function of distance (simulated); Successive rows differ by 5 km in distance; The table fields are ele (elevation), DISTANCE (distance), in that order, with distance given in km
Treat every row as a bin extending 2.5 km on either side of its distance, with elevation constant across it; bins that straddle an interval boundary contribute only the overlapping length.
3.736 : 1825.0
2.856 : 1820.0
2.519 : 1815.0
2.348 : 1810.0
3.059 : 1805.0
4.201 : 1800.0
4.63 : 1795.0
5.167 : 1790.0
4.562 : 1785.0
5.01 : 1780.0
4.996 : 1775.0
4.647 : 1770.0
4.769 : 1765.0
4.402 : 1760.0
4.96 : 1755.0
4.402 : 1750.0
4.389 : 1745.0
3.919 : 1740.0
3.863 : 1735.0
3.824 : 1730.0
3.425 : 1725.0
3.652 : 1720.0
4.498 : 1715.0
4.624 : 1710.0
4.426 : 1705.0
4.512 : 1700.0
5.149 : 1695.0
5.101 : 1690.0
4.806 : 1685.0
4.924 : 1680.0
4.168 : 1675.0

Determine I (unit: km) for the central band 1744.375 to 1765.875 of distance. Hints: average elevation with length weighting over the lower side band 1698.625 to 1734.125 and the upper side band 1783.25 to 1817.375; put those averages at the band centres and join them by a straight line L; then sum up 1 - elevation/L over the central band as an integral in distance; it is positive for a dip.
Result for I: -3.44 km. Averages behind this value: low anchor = 4.11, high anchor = 3.77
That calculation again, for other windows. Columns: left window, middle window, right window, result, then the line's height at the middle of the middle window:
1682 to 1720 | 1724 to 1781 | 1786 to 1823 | -4.0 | 4.13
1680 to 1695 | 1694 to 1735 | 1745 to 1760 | 5.2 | 4.82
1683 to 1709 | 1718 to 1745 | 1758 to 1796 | 5.6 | 4.79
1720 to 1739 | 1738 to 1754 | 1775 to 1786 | -0.9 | 4.09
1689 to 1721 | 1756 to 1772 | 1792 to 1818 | -3.2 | 3.87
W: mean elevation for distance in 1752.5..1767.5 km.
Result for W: 4.71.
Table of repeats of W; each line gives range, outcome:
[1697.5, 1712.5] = 4.52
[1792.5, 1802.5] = 4.42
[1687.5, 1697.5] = 5.12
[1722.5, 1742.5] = 3.76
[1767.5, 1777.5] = 4.82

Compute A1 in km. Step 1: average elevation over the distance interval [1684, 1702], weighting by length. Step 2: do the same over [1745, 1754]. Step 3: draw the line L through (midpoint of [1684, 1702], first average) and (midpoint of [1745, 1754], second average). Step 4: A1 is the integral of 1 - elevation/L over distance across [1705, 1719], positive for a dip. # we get 1.0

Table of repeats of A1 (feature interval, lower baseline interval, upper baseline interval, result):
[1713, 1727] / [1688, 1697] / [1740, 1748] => 2.4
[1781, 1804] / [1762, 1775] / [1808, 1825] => -4.9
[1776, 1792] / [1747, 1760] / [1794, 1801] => -1.6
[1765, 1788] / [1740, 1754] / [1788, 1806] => -2.4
